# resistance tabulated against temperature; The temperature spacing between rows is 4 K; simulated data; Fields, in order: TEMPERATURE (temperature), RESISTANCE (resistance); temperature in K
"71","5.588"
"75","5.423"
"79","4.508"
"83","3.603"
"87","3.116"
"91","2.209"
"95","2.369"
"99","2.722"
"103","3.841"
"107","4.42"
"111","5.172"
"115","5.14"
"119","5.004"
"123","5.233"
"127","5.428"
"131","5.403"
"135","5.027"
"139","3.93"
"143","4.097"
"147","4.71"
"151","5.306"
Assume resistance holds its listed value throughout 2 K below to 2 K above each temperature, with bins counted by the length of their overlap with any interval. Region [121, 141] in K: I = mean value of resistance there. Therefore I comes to 5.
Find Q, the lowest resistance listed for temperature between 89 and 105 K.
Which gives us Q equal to 2.209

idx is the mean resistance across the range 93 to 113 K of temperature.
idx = 3.7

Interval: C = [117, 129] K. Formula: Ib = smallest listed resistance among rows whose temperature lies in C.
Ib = 5.004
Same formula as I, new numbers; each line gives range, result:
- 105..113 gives 4.8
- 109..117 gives 5.16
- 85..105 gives 2.85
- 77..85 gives 4.06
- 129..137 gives 5.21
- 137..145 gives 4.01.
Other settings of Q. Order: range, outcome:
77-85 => 3.603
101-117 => 3.841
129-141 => 3.93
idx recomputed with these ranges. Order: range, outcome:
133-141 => 4.48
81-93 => 2.98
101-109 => 4.13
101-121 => 4.72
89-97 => 2.29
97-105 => 3.28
